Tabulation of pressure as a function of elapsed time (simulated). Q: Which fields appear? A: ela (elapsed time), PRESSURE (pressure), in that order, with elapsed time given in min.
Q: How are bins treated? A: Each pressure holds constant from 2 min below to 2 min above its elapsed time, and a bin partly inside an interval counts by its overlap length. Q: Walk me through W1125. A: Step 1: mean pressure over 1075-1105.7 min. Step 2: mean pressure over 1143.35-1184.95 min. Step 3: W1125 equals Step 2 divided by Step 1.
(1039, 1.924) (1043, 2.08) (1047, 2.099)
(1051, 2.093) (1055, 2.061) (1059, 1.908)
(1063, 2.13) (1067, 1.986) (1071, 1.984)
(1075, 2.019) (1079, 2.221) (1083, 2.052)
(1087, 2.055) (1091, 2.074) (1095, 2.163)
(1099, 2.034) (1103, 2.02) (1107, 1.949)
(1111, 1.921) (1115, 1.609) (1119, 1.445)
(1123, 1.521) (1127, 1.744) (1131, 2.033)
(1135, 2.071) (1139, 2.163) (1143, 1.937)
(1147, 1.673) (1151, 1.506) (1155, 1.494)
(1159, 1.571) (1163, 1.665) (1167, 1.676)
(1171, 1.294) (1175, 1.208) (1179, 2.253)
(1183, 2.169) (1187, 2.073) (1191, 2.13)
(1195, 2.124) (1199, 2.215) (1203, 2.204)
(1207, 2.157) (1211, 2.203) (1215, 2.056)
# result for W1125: 0.8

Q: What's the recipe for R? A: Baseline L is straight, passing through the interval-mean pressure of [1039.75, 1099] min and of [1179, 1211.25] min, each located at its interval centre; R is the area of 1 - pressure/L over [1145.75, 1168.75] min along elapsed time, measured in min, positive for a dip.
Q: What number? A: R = 5.8 min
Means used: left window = 2.06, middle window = 1.59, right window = 2.16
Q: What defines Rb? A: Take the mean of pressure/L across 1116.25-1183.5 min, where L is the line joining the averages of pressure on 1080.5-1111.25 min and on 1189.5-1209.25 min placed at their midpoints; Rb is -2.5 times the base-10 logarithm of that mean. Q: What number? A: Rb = 0.221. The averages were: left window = 2.04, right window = 2.17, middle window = 1.72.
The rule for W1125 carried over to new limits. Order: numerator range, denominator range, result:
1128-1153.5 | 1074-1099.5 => 0.90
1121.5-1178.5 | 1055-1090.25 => 0.83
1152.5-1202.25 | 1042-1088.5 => 0.89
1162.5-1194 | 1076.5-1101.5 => 0.87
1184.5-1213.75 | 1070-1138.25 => 1.11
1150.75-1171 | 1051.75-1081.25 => 0.76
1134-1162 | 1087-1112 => 0.87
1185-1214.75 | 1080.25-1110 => 1.05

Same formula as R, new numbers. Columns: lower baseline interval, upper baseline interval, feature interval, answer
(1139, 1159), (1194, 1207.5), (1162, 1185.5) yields 2.6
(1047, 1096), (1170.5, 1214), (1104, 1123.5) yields 3.2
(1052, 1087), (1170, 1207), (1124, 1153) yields 2.2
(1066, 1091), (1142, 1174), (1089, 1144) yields -2.4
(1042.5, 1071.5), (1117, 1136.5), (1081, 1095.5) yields -1.2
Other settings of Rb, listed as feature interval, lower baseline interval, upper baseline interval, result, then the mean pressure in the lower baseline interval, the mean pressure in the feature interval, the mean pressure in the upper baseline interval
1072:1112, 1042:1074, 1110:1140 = -0.07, 2.04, 2.05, 1.8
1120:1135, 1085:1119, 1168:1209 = 0.10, 1.95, 1.79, 1.98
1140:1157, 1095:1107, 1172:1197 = 0.19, 2.04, 1.68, 1.96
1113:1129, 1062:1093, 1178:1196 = 0.31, 2.06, 1.58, 2.15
